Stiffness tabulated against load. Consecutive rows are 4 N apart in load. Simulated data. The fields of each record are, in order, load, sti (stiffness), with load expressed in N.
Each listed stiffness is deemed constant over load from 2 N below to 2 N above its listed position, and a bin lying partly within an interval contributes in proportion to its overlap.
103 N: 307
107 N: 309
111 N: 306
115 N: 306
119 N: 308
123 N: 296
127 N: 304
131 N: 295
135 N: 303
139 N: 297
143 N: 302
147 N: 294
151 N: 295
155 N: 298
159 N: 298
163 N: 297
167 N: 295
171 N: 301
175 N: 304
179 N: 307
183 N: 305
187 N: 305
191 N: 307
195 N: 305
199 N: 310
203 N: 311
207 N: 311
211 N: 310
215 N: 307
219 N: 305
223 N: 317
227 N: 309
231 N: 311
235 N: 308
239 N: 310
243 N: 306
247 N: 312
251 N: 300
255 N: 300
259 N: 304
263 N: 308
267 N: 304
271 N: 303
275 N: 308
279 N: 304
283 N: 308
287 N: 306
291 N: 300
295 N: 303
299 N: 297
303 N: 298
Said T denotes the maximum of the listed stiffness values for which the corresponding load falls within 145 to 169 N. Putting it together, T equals 298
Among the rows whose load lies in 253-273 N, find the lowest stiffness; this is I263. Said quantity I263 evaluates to 300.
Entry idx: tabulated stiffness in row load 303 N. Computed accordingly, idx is 298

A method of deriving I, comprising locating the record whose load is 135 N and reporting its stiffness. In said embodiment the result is 303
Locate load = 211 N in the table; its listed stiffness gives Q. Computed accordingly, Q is 310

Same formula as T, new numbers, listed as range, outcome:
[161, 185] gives 307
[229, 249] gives 312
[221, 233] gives 317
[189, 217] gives 311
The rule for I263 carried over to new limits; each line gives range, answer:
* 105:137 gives 295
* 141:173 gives 294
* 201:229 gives 305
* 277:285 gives 304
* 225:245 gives 306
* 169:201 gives 301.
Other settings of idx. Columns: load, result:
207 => 311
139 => 297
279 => 304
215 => 307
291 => 300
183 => 305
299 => 297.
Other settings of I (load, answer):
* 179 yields 307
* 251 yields 300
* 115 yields 306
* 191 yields 307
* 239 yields 310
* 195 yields 305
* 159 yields 298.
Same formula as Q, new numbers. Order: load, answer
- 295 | 303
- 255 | 300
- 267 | 304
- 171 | 301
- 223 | 317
